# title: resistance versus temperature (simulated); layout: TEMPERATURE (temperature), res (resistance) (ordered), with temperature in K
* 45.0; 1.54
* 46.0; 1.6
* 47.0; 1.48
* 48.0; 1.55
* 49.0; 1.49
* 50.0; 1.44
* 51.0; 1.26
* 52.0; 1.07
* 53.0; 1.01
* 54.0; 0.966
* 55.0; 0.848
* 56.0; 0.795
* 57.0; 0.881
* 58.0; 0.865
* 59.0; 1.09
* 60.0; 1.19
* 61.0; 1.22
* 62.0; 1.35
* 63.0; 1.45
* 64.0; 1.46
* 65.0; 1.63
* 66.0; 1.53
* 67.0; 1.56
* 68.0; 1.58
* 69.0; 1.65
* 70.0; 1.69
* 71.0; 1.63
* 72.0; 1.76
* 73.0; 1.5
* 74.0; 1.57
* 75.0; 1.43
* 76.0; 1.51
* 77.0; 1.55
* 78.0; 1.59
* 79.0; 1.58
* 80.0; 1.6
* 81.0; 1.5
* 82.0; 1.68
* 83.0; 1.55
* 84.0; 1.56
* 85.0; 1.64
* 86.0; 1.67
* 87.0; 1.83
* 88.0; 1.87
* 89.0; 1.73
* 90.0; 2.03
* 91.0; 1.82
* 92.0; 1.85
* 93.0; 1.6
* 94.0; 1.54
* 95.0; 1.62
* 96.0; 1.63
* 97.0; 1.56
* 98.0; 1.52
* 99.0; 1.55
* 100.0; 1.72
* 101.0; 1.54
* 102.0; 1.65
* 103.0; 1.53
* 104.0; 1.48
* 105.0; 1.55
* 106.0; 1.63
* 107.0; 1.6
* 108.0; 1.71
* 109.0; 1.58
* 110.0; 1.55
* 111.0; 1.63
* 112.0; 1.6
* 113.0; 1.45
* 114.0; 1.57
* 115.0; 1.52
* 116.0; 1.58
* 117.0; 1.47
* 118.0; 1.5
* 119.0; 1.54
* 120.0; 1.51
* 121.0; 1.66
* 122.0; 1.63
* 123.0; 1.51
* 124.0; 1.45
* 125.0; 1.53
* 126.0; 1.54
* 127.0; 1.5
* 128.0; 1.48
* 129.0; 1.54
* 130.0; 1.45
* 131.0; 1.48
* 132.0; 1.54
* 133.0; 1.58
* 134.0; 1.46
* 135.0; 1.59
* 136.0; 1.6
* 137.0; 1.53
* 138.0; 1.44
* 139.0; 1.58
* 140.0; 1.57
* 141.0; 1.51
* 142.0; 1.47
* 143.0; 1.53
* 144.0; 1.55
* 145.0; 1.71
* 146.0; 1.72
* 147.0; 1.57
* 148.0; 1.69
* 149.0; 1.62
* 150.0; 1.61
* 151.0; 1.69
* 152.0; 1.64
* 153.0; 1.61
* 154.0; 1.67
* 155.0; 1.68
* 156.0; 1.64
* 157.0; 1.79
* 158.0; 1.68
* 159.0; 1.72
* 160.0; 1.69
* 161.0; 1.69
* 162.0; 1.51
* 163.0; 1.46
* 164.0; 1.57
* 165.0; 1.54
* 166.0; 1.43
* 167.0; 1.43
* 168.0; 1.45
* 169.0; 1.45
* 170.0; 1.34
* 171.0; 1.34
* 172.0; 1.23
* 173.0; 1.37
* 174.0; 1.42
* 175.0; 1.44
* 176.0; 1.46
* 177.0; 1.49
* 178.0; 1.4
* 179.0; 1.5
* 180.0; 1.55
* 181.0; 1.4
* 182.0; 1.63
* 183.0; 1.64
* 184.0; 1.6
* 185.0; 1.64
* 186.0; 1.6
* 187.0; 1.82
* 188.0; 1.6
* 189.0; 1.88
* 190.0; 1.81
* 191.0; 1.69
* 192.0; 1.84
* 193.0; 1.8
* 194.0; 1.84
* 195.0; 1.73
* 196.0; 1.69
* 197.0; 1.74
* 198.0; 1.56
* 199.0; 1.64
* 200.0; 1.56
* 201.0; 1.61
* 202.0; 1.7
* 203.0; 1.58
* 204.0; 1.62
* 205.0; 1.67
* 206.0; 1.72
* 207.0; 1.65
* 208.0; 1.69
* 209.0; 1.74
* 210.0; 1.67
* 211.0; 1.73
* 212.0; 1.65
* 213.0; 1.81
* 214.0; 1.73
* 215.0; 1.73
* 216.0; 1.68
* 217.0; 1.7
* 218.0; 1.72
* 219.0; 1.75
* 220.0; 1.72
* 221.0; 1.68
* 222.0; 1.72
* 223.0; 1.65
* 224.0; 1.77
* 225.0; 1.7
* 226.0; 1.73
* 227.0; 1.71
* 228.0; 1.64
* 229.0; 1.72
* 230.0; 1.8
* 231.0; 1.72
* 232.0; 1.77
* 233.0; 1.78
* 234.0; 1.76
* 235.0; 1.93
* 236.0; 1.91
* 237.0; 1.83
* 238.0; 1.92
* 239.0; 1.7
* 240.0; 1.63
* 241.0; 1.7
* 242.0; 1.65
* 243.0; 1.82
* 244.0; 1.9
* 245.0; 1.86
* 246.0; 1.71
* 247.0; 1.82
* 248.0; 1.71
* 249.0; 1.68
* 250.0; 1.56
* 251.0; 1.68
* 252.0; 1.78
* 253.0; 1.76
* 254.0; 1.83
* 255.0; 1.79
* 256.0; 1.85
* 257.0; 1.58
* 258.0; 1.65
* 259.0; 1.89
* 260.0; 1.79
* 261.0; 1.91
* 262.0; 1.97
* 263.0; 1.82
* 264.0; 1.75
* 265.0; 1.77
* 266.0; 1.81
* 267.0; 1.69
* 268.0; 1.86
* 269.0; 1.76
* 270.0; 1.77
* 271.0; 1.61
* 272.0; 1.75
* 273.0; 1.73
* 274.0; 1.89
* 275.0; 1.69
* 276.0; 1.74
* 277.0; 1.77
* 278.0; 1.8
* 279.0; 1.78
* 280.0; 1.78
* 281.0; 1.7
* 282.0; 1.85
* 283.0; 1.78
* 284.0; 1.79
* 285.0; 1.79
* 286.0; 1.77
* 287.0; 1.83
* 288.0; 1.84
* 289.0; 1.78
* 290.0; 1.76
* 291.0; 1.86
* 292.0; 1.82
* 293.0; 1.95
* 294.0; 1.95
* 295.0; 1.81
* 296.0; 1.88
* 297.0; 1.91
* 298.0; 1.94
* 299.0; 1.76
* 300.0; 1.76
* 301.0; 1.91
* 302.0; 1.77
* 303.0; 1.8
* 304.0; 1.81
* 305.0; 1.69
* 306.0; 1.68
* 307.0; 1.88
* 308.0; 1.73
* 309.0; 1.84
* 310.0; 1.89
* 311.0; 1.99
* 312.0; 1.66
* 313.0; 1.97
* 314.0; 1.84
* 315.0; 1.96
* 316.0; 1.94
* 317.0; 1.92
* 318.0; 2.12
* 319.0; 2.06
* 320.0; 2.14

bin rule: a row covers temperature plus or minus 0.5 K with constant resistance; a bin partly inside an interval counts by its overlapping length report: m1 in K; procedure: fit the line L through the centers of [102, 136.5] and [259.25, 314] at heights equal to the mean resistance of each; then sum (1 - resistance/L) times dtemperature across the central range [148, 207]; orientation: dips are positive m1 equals 1.37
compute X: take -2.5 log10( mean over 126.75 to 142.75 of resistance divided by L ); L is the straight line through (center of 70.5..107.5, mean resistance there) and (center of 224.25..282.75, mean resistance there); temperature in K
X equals 0.099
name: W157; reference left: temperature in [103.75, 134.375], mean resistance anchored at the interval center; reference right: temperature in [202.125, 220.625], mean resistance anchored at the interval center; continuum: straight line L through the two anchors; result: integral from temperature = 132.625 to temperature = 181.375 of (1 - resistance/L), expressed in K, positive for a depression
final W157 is 1.9 K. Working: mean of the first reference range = 1.54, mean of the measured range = 1.54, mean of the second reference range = 1.7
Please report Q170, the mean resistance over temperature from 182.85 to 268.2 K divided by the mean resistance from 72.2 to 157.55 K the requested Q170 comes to 1.1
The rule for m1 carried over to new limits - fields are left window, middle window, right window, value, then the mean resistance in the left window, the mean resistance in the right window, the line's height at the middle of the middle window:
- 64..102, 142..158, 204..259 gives 0.3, 1.63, 1.74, 1.68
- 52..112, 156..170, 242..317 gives 0.6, 1.51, 1.8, 1.63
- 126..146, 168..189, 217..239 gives 1.7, 1.54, 1.76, 1.64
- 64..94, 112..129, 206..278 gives 1.4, 1.64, 1.75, 1.67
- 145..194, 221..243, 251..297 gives -0.5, 1.59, 1.79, 1.71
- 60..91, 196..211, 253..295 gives 0.6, 1.59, 1.79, 1.72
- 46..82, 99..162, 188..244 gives -1.9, 1.39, 1.73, 1.53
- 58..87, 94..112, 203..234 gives -0.4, 1.52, 1.71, 1.56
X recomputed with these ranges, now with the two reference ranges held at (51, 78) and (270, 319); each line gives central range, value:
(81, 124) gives -0.140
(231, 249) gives -0.046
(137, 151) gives -0.053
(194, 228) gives -0.027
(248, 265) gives -0.014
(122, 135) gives -0.027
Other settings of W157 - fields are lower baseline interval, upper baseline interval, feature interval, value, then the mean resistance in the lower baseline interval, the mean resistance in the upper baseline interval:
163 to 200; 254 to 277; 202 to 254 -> -1.5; 1.57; 1.78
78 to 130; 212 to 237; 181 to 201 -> 0.1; 1.6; 1.74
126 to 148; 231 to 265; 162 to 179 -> 1.9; 1.55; 1.78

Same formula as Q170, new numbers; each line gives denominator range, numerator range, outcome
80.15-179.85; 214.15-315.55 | 1.13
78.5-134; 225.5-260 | 1.10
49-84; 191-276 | 1.25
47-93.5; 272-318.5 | 1.24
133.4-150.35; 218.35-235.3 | 1.10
